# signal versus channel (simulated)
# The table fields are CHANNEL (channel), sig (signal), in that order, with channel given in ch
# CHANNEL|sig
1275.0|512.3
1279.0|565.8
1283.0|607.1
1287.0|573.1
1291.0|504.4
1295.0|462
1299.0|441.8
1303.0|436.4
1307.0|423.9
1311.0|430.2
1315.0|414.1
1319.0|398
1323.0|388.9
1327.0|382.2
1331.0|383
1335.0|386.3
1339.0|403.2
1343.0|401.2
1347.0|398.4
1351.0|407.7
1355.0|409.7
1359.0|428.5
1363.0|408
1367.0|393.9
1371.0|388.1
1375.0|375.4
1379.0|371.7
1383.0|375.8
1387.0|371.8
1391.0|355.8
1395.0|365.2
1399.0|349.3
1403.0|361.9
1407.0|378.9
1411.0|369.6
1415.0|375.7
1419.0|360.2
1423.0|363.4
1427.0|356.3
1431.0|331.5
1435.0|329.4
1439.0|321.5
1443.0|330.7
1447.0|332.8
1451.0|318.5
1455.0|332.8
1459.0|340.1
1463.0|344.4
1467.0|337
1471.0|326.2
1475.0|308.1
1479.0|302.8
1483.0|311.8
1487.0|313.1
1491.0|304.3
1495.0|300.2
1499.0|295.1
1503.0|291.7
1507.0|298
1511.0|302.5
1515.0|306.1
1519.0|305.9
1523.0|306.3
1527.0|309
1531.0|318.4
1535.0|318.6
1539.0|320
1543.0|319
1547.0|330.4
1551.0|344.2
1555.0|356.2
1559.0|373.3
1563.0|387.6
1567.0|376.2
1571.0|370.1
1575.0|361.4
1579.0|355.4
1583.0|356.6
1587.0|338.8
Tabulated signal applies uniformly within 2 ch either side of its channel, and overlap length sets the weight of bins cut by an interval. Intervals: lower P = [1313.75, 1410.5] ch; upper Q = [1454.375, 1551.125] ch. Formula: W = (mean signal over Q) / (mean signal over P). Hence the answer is 0.81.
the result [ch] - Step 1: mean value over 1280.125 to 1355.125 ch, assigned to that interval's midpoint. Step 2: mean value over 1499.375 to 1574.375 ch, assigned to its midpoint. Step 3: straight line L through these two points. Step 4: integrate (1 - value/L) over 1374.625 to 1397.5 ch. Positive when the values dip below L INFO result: 2.0 ch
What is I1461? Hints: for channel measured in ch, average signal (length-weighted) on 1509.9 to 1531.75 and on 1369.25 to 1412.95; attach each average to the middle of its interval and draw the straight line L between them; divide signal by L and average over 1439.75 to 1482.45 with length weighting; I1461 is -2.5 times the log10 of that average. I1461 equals 0.03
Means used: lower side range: 369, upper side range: 308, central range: 327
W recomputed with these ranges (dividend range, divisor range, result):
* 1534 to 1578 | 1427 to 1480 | 1.07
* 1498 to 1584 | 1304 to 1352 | 0.83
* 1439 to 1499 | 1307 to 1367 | 0.80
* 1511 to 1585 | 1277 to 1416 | 0.82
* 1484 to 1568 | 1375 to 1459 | 0.91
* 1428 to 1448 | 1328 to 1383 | 0.84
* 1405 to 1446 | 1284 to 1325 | 0.78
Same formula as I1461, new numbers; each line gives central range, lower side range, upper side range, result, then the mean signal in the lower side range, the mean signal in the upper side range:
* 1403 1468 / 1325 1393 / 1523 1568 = 0.07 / 391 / 339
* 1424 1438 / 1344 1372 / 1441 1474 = 0.04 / 405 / 332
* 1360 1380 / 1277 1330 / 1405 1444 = 0.03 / 462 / 352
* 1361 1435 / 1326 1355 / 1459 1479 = -0.01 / 396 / 327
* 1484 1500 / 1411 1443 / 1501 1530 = 0.04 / 349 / 303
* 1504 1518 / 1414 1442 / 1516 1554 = 0.08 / 347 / 320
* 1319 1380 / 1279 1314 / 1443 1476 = 0.11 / 487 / 331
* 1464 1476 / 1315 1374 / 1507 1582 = 0.10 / 399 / 336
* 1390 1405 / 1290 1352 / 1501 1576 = 0.08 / 415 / 331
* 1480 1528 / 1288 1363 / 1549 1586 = 0.24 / 419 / 364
